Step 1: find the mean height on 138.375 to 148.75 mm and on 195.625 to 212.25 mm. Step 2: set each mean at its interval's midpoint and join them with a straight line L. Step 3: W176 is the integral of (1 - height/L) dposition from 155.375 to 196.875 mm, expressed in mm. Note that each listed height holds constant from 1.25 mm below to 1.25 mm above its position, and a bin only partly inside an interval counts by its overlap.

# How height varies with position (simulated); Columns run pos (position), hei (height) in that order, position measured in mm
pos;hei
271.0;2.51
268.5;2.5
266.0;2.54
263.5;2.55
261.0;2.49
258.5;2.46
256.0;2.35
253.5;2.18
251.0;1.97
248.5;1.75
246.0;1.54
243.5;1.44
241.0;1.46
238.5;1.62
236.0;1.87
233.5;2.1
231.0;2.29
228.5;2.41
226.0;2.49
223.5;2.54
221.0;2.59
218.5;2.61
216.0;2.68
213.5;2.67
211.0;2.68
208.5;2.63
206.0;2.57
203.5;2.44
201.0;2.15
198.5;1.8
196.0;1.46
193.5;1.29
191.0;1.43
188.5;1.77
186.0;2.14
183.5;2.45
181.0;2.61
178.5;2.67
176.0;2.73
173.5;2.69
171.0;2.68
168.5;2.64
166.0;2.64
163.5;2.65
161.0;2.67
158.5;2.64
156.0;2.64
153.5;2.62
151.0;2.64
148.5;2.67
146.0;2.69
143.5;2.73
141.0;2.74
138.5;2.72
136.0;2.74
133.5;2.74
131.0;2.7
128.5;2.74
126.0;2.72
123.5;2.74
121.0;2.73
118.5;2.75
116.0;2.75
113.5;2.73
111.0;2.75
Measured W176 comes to 2.5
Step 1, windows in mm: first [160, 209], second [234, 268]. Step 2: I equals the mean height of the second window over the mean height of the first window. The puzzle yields 0.88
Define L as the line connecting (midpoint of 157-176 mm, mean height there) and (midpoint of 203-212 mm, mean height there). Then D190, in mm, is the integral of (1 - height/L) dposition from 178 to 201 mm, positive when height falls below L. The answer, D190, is 5.9 mm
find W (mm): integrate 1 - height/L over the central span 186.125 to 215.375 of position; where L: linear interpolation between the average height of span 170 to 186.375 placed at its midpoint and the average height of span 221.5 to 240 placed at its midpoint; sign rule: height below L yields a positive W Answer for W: 3.76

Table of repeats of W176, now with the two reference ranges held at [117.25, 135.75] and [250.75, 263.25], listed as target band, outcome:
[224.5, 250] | 5.27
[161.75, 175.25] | -0.30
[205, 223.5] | -1.21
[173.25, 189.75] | 0.93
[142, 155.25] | -0.03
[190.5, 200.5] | 3.86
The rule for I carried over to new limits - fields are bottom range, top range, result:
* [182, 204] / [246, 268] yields 1.20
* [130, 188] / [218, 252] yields 0.77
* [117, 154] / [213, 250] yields 0.78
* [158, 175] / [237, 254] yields 0.64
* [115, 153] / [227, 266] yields 0.75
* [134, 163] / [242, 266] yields 0.78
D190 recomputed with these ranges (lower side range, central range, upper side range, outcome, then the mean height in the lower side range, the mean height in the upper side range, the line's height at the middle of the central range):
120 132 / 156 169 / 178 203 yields -2.0 mm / 2.73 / 1.97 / 2.3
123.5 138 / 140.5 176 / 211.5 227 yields 0.3 mm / 2.73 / 2.6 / 2.69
